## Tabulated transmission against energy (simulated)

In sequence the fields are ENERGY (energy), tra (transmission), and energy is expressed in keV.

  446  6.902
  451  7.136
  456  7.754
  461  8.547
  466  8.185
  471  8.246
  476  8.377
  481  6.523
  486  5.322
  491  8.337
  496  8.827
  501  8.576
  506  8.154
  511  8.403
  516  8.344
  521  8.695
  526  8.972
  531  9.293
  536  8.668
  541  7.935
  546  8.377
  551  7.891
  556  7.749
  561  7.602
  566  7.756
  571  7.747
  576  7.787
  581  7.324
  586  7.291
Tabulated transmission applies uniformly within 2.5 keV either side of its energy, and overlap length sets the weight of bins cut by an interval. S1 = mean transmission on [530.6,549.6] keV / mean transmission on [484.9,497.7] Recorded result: 1.10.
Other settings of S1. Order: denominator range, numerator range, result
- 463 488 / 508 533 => 1.18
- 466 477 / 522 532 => 1.09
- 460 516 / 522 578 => 1.03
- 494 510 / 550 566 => 0.91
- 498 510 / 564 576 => 0.92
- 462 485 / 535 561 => 1.04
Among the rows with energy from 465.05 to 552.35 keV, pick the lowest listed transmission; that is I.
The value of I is 5.322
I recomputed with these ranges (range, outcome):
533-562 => 7.602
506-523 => 8.154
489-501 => 8.337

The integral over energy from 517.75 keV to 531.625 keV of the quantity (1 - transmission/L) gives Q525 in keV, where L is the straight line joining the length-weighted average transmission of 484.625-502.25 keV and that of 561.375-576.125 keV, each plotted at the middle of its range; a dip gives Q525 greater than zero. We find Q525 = -2.0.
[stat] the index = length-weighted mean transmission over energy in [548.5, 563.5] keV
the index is 7.75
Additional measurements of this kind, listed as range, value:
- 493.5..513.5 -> 8.49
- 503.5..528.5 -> 8.51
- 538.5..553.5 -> 8.07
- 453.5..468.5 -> 8.16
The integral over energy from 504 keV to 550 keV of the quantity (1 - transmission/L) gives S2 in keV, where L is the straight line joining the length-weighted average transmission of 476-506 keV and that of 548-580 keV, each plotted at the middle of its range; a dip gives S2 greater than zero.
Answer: -5.0 keV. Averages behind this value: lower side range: 7.64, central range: 8.52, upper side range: 7.74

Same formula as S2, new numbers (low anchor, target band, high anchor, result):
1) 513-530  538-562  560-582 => 0.49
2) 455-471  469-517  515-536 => 3.52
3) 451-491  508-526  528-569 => -1.38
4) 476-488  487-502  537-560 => -3.32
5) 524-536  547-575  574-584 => 1.03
